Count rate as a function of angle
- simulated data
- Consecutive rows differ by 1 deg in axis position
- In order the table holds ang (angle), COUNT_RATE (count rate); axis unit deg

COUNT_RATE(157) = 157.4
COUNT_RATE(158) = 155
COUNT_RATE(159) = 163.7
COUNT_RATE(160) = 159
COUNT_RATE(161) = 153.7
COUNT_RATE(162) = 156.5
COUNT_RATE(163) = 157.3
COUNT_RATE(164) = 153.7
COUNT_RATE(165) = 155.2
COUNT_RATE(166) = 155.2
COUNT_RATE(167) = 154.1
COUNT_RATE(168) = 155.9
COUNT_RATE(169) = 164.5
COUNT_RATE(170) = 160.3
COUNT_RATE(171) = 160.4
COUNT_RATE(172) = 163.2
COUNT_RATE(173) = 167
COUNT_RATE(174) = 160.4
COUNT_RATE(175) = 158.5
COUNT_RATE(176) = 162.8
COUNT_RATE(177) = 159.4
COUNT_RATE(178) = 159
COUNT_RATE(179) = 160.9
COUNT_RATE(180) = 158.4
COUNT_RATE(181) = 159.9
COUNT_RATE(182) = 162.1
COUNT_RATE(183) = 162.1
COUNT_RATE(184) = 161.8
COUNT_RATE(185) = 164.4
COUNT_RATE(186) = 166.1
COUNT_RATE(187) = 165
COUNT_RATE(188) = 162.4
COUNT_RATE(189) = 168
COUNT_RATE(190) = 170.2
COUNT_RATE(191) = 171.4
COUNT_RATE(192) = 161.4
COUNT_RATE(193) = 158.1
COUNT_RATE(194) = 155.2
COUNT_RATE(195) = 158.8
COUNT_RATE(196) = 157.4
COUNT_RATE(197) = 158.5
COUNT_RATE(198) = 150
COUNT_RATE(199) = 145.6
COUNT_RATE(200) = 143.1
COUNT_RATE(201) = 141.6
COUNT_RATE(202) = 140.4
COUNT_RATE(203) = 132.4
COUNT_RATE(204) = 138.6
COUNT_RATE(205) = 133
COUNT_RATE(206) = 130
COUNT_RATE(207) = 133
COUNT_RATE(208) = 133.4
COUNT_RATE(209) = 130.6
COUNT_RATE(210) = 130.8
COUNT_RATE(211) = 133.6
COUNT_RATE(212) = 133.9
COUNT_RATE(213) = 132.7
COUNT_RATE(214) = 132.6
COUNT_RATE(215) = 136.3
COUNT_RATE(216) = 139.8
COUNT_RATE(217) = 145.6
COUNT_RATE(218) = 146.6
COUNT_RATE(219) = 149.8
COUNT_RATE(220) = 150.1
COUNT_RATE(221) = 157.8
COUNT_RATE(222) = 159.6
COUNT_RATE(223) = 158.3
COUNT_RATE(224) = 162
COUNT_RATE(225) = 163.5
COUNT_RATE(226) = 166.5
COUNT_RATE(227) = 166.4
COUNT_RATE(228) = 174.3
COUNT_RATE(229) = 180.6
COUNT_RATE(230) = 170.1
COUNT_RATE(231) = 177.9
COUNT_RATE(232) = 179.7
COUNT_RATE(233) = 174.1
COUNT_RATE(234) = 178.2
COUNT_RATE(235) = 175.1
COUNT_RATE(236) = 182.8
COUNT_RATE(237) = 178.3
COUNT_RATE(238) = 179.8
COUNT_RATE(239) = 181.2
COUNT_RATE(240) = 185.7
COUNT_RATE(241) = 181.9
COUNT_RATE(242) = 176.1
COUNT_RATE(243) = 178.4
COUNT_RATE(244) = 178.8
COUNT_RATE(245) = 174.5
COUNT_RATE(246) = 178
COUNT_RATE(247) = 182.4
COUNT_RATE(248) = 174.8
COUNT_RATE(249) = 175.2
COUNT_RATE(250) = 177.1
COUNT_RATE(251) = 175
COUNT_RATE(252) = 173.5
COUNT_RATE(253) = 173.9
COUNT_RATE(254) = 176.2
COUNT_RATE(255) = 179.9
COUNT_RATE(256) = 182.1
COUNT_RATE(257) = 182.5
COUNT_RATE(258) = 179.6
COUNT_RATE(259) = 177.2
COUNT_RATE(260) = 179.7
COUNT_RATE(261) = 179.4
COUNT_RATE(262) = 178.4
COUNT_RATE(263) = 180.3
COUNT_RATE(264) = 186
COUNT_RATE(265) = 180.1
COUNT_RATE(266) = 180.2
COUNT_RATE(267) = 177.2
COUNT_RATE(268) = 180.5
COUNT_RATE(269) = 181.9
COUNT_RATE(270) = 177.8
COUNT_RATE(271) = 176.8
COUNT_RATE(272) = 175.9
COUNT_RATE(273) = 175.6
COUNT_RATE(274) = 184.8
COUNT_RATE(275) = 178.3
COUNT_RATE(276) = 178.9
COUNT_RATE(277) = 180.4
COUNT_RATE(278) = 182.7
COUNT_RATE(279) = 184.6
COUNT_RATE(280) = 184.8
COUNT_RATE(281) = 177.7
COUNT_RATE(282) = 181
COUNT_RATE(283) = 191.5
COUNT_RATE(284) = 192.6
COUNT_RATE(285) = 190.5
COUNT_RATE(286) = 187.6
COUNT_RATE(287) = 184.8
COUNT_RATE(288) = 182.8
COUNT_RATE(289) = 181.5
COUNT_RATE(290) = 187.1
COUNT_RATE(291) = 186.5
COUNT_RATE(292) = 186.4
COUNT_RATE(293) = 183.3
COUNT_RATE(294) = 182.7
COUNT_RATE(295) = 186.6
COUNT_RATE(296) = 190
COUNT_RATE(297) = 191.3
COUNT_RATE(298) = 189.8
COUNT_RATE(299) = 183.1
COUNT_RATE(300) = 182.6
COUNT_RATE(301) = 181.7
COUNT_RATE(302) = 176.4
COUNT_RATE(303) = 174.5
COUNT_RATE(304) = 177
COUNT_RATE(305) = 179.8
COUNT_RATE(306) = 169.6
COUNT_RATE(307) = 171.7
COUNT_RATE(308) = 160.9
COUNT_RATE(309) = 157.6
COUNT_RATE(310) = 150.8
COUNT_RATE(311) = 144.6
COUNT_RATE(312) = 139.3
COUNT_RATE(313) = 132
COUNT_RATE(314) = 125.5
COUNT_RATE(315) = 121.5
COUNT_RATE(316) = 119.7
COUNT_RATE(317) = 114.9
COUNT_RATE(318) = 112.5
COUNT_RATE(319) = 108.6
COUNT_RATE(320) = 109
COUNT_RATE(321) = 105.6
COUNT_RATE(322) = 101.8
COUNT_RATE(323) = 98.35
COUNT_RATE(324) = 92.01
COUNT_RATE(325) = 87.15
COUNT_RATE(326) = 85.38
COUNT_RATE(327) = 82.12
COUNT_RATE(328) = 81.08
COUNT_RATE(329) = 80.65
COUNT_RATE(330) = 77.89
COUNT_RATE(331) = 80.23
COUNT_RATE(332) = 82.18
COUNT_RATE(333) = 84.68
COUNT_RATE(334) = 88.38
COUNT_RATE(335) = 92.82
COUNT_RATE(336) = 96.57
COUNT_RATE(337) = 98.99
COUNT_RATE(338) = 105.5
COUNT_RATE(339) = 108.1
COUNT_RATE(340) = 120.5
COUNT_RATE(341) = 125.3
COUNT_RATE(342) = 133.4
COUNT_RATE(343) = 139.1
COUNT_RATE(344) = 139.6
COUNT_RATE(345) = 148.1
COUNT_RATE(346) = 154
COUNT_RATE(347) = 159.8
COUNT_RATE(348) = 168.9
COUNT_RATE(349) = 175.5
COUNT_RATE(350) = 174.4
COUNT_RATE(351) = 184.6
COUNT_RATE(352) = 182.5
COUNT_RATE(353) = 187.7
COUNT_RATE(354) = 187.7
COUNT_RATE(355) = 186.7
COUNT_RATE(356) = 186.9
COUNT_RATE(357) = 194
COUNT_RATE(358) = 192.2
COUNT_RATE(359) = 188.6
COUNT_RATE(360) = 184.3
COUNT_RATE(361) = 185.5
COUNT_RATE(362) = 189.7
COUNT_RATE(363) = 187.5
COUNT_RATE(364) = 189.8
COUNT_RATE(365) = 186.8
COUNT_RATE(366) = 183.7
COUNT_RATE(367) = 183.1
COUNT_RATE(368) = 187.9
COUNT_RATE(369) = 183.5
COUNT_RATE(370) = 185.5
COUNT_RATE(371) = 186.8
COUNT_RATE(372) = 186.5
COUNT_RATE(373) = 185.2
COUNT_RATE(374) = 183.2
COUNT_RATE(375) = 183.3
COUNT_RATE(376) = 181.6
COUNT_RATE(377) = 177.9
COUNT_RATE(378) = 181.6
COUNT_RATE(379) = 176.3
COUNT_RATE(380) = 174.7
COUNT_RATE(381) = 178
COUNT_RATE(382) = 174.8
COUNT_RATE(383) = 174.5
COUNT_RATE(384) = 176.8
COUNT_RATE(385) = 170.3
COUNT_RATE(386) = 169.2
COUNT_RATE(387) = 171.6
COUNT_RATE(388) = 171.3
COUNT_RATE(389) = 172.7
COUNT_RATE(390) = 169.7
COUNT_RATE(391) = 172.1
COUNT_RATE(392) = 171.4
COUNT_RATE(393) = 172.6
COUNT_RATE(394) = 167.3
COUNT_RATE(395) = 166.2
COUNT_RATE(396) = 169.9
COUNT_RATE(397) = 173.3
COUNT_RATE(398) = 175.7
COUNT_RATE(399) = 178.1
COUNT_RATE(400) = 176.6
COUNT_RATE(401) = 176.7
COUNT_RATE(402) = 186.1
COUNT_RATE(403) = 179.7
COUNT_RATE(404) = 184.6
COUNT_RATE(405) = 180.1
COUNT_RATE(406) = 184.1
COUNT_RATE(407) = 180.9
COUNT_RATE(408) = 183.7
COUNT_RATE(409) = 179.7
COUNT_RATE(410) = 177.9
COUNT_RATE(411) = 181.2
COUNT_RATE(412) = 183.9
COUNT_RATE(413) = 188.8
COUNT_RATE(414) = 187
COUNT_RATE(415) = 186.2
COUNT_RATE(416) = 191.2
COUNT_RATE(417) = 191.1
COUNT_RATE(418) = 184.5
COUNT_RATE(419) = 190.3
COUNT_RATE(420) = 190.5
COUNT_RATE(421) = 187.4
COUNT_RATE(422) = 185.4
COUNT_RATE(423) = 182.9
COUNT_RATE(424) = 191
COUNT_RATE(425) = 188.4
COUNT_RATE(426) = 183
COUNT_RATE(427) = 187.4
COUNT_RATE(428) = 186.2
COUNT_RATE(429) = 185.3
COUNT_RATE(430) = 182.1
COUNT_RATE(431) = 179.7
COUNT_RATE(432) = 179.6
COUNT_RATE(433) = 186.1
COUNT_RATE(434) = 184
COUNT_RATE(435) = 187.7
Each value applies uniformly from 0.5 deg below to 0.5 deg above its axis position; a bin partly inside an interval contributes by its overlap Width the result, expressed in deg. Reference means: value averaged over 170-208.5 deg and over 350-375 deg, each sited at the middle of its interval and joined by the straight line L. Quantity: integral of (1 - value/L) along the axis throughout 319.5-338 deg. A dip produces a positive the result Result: 9.2 deg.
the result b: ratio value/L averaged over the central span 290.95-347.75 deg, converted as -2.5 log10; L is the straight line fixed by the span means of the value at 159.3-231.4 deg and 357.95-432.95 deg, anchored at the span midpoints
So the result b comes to 0.26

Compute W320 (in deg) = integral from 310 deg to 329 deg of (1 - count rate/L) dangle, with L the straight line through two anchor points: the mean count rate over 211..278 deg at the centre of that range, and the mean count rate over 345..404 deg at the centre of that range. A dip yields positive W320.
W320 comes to 7.2 deg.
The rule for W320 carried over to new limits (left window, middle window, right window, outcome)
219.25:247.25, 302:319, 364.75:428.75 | 2.87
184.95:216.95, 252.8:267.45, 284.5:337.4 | -3.73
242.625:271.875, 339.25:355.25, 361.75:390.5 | 1.82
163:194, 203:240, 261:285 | 3.27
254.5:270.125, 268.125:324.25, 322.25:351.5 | -4.94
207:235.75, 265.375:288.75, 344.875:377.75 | -2.30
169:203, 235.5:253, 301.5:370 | -2.96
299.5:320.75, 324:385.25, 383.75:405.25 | 3.43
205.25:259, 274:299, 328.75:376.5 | -3.80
